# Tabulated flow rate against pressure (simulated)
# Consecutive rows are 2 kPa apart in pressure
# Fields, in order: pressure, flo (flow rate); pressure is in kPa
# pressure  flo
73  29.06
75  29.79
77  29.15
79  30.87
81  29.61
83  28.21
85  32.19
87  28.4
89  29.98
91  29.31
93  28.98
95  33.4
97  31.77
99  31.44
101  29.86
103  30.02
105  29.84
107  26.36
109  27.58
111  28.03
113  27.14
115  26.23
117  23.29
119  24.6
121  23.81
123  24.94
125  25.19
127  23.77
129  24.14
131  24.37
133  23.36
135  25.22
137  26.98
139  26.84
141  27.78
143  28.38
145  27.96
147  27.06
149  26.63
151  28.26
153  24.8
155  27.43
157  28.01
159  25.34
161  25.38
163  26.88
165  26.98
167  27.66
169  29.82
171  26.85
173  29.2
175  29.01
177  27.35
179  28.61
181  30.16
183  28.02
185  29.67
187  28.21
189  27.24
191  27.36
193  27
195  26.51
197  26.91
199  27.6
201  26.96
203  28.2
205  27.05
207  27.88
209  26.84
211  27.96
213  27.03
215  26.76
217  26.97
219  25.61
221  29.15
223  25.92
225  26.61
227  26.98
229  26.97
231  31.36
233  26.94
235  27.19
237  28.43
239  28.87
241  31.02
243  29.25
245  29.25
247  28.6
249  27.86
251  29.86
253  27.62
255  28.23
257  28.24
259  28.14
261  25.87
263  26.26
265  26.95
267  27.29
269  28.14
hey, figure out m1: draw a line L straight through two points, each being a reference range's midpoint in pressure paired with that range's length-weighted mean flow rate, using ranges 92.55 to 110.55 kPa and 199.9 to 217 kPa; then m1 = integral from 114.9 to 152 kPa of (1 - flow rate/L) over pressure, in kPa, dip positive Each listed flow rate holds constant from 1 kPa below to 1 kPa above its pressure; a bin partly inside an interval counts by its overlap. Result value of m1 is 4.3 kPa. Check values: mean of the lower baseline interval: 29.9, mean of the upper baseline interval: 27.3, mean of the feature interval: 25.7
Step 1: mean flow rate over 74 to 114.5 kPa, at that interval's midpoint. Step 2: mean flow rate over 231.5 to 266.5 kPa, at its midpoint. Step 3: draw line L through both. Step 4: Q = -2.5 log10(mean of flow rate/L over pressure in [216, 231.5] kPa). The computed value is 0.04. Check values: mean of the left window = 29.6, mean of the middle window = 27.3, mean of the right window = 28.2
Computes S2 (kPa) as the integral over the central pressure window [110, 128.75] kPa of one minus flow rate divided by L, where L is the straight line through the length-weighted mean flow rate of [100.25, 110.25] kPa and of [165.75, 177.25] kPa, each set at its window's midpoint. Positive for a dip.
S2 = 2.3 kPa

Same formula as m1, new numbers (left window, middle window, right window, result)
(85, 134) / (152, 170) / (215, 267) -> 0.45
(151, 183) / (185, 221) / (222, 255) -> 0.83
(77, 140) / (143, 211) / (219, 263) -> 0.77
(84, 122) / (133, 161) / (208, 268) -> 1.49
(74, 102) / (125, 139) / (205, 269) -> 2.21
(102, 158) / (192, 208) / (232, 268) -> 0.07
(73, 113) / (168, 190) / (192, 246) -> -0.20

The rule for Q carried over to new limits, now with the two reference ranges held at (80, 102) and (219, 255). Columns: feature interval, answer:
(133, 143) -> 0.120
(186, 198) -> 0.065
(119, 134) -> 0.224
